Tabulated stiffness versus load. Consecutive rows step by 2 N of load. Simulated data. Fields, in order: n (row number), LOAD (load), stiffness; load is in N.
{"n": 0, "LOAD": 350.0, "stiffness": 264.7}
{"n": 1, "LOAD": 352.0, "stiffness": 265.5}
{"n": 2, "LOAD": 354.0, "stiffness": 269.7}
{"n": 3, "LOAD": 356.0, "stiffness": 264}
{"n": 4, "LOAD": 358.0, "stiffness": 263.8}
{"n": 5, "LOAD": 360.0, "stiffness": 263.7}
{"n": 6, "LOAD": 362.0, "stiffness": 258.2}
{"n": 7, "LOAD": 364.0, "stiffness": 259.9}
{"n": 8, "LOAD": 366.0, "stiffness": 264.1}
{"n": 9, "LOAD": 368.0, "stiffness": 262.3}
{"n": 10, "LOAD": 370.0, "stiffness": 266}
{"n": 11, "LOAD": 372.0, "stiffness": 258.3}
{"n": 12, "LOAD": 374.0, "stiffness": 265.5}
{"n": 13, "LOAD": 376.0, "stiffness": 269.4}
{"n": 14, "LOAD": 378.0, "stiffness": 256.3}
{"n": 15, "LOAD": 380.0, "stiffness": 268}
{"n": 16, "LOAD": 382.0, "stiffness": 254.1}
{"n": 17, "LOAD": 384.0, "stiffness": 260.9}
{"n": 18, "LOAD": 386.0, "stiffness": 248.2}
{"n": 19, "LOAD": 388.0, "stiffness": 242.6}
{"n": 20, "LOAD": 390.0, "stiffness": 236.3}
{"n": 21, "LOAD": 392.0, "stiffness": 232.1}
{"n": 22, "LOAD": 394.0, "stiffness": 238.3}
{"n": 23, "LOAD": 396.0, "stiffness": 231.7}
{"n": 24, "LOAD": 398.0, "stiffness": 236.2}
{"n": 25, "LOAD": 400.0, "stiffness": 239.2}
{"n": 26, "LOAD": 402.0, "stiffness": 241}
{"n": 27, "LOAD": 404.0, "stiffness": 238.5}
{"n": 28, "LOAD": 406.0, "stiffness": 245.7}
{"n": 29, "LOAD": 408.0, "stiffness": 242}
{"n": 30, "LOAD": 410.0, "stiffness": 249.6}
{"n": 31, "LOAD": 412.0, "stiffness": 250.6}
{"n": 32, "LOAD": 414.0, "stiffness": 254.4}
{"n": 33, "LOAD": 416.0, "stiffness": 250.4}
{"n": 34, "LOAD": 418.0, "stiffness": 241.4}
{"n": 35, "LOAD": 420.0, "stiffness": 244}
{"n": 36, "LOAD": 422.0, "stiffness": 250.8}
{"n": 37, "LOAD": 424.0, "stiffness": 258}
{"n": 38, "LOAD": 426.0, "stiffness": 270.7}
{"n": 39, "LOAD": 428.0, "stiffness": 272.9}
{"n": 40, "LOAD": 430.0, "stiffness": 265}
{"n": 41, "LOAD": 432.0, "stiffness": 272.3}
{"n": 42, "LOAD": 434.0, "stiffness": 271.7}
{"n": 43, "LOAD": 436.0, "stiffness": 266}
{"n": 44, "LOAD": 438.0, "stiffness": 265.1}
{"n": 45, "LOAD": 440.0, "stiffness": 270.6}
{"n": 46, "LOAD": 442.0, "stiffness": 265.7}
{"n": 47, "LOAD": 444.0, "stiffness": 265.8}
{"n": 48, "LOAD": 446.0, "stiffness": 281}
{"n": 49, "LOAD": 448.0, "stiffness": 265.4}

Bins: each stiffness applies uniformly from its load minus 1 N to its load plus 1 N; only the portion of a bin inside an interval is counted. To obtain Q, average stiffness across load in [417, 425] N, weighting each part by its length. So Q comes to 249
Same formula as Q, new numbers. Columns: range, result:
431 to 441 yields 269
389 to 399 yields 235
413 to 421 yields 248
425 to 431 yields 270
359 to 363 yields 261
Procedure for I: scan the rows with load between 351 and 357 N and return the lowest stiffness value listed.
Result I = 264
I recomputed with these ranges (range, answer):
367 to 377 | 258.3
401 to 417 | 238.5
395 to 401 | 231.7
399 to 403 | 239.2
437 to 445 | 265.1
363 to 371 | 259.9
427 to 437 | 265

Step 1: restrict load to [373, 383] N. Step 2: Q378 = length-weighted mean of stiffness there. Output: 263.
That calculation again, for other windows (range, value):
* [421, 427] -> 260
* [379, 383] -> 261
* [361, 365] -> 259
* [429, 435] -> 270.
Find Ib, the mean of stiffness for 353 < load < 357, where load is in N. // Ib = 267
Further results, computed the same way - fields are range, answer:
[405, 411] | 246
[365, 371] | 264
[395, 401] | 236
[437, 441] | 268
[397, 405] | 239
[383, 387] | 255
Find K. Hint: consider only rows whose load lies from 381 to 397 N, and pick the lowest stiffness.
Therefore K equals 231.7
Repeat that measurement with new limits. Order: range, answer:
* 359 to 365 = 258.2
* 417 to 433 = 241.4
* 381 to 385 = 254.1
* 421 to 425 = 250.8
